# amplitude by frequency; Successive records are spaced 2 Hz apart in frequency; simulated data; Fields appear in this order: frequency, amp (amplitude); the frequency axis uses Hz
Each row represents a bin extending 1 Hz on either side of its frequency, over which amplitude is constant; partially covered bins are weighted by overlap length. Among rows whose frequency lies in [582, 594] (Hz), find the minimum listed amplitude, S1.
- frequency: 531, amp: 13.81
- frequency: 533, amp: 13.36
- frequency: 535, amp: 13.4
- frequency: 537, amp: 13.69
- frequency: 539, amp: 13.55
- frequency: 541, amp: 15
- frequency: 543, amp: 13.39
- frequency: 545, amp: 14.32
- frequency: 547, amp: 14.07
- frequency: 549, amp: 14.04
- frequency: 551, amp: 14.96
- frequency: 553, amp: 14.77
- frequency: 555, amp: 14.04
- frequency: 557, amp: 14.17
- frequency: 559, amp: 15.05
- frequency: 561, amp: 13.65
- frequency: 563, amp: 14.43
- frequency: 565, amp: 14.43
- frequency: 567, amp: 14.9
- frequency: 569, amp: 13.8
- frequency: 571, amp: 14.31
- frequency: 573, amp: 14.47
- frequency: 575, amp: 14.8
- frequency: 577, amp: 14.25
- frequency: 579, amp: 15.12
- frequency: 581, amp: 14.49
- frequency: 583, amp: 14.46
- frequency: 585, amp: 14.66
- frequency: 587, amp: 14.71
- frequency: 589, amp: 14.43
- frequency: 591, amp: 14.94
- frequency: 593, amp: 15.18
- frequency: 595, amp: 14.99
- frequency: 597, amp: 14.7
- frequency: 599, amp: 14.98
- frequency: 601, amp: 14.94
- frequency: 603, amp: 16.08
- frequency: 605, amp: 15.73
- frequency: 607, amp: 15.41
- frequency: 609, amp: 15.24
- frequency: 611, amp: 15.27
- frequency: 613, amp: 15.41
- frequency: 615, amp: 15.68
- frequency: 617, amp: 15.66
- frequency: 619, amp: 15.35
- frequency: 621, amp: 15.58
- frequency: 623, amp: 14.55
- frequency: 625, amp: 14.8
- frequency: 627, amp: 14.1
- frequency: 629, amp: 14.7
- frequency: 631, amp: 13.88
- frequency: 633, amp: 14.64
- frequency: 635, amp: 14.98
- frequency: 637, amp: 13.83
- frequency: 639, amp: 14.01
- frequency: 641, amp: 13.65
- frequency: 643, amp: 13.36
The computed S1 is 14.43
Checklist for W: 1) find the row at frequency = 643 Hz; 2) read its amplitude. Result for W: 13.36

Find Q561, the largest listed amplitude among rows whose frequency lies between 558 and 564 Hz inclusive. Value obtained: 15.05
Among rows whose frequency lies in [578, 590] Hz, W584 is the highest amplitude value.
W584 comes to 15.12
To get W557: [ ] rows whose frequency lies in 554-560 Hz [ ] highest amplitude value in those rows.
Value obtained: 15.05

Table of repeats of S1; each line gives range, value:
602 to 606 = 15.73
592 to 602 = 14.7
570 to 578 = 14.25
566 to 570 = 13.8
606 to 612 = 15.24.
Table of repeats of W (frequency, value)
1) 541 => 15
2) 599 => 14.98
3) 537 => 13.69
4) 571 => 14.31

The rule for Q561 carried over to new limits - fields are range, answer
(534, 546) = 15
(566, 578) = 14.9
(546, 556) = 14.96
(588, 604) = 16.08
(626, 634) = 14.7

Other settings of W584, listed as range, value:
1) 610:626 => 15.68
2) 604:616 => 15.73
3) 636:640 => 14.01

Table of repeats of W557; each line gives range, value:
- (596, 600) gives 14.98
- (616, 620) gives 15.66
